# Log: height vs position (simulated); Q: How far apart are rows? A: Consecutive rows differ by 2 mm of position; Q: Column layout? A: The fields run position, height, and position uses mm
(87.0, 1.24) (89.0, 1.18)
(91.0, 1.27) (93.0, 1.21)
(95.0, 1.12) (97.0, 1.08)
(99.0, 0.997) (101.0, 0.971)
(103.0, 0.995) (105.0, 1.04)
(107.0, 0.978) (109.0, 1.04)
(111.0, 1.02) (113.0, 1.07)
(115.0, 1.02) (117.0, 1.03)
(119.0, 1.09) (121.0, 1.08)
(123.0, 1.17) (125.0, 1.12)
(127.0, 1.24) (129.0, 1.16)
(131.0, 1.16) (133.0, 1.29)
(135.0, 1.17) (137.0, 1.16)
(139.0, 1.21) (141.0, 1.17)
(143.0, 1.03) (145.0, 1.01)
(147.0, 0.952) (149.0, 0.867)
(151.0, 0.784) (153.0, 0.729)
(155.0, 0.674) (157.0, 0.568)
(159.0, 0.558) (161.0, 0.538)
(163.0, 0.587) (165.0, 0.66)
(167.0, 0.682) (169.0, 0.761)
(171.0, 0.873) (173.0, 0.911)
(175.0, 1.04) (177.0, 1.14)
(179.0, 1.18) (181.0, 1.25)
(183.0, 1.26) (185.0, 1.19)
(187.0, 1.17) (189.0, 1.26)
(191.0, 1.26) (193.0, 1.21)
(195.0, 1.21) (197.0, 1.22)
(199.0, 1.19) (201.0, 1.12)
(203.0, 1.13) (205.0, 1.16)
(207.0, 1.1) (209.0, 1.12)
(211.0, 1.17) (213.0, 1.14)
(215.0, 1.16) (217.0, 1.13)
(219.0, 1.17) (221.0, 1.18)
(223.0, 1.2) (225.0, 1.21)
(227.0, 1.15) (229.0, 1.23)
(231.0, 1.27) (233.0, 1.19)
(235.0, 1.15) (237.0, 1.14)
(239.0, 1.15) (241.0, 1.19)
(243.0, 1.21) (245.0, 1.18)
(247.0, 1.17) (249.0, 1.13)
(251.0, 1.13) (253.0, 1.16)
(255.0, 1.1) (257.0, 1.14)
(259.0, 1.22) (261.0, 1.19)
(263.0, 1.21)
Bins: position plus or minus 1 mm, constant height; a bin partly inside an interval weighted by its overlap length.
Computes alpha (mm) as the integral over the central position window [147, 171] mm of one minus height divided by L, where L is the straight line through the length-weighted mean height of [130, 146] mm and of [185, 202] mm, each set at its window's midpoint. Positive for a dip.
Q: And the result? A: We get 9.8 mm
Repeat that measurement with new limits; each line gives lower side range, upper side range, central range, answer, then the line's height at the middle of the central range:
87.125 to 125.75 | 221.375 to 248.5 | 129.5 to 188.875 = 8.82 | 1.12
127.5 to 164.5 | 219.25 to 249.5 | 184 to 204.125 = -2.48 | 1.07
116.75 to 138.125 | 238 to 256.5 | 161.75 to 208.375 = 3.68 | 1.16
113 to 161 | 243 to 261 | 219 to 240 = -1.08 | 1.13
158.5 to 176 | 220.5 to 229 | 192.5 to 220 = -3.11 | 1.05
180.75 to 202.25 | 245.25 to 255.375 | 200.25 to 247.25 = 0.22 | 1.17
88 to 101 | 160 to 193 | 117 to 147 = -1.97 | 1.07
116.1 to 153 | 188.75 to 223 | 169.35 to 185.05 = 0.70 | 1.14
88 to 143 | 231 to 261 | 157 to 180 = 6.75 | 1.13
